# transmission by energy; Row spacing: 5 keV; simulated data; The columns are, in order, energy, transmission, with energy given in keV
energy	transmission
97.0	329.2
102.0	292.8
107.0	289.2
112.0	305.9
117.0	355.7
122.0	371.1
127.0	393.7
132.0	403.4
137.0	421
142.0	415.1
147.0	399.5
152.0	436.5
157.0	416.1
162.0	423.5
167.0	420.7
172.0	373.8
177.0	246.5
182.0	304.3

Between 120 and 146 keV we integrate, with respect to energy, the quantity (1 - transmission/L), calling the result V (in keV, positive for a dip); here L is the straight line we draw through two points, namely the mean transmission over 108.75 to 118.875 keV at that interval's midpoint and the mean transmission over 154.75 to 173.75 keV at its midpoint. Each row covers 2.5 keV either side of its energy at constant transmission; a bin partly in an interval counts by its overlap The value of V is -3.1 keV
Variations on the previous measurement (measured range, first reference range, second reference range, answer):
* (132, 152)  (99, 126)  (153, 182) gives -3.54 keV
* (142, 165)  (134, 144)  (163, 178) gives -1.50 keV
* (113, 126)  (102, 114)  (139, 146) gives -0.97 keV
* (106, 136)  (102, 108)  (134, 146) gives -0.98 keV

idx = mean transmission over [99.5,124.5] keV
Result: 323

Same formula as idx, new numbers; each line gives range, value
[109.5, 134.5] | 366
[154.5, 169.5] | 420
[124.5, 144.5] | 408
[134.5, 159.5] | 418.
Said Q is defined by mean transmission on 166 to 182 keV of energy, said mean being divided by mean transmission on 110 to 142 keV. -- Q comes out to 0.9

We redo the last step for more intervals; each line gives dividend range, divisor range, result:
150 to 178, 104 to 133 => 1.12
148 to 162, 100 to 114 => 1.43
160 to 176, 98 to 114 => 1.31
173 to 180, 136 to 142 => 0.66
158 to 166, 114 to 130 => 1.13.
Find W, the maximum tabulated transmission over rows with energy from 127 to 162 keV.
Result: 436.5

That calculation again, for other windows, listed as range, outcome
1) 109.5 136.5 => 403.4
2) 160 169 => 423.5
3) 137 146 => 421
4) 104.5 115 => 305.9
